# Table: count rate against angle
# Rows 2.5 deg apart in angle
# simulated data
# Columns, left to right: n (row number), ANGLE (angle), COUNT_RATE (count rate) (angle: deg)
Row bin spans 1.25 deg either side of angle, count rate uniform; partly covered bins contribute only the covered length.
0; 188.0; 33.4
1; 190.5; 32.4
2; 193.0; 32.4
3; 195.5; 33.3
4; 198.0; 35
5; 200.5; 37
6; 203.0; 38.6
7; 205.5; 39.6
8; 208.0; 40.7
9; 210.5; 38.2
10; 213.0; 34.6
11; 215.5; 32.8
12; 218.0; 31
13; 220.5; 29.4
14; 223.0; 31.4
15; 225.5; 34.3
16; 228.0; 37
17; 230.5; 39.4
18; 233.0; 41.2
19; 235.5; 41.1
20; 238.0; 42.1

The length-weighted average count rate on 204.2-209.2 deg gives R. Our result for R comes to 40.1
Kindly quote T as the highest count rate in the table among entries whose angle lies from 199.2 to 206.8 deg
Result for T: 39.6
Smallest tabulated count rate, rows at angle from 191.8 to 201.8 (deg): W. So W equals 32.4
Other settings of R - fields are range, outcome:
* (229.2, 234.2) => 40.3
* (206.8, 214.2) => 37.8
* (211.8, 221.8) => 31.9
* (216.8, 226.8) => 31.6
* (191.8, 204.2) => 35.3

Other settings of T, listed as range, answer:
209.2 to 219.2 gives 38.2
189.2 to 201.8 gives 37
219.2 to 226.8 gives 34.3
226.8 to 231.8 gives 39.4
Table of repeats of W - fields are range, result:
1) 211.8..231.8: 29.4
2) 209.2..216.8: 32.8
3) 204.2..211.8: 38.2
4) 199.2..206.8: 37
